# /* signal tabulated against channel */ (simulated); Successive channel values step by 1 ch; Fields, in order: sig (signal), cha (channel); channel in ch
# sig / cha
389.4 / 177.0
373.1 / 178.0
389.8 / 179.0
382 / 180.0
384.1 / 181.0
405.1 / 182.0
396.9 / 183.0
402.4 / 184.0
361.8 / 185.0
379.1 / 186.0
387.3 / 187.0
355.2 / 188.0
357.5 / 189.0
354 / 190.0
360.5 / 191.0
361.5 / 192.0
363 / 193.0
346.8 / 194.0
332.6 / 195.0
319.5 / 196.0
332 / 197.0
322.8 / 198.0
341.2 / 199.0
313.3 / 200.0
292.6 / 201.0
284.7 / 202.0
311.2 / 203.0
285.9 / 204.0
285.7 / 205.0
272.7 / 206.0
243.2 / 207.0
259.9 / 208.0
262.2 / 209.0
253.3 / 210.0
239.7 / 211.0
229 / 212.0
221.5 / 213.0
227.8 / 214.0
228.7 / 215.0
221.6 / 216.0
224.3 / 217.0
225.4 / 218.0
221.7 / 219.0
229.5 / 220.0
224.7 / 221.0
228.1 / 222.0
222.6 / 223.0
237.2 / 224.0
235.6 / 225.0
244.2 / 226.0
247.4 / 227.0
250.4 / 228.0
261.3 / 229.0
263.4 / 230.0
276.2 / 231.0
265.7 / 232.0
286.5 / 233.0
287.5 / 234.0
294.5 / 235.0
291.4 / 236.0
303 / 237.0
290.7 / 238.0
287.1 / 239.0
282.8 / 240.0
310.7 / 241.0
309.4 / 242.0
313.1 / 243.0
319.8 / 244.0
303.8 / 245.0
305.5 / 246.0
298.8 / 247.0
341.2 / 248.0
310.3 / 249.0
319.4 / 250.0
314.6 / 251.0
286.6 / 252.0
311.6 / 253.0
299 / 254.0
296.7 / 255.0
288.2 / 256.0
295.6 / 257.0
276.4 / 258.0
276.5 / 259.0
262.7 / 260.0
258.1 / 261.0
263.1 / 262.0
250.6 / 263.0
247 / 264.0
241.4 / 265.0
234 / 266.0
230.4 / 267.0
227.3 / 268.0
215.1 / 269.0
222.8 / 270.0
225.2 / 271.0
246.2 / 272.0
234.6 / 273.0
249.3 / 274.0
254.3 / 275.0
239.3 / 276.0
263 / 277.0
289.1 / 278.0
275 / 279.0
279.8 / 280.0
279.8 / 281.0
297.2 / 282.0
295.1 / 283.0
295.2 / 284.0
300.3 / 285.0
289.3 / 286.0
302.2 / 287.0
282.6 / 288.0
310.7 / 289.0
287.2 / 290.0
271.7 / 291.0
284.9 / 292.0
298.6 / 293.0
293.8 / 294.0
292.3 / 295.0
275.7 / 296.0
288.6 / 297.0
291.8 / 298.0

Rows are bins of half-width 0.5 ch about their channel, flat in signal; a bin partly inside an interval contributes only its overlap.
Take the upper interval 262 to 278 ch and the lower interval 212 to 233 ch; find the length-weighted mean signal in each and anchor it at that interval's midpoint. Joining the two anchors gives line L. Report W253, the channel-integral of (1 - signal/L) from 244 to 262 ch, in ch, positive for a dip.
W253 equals -4.2 ch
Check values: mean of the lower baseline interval 239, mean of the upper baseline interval 241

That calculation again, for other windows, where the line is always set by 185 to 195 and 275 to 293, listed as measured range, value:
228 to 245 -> 1.8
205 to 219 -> 4.2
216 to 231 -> 4.3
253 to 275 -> 3.3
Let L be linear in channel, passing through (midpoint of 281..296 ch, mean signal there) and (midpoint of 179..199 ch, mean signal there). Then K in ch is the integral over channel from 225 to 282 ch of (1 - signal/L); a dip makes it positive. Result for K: 7.6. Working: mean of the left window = 363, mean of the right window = 292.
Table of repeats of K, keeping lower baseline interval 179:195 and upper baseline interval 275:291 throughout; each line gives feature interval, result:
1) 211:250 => 7.6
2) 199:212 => 2.9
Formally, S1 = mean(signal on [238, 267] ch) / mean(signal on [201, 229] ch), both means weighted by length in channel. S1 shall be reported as 1.17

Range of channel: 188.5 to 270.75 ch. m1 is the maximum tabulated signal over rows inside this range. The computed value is 363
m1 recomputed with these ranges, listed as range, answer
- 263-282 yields 297.2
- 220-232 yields 276.2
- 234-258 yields 341.2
